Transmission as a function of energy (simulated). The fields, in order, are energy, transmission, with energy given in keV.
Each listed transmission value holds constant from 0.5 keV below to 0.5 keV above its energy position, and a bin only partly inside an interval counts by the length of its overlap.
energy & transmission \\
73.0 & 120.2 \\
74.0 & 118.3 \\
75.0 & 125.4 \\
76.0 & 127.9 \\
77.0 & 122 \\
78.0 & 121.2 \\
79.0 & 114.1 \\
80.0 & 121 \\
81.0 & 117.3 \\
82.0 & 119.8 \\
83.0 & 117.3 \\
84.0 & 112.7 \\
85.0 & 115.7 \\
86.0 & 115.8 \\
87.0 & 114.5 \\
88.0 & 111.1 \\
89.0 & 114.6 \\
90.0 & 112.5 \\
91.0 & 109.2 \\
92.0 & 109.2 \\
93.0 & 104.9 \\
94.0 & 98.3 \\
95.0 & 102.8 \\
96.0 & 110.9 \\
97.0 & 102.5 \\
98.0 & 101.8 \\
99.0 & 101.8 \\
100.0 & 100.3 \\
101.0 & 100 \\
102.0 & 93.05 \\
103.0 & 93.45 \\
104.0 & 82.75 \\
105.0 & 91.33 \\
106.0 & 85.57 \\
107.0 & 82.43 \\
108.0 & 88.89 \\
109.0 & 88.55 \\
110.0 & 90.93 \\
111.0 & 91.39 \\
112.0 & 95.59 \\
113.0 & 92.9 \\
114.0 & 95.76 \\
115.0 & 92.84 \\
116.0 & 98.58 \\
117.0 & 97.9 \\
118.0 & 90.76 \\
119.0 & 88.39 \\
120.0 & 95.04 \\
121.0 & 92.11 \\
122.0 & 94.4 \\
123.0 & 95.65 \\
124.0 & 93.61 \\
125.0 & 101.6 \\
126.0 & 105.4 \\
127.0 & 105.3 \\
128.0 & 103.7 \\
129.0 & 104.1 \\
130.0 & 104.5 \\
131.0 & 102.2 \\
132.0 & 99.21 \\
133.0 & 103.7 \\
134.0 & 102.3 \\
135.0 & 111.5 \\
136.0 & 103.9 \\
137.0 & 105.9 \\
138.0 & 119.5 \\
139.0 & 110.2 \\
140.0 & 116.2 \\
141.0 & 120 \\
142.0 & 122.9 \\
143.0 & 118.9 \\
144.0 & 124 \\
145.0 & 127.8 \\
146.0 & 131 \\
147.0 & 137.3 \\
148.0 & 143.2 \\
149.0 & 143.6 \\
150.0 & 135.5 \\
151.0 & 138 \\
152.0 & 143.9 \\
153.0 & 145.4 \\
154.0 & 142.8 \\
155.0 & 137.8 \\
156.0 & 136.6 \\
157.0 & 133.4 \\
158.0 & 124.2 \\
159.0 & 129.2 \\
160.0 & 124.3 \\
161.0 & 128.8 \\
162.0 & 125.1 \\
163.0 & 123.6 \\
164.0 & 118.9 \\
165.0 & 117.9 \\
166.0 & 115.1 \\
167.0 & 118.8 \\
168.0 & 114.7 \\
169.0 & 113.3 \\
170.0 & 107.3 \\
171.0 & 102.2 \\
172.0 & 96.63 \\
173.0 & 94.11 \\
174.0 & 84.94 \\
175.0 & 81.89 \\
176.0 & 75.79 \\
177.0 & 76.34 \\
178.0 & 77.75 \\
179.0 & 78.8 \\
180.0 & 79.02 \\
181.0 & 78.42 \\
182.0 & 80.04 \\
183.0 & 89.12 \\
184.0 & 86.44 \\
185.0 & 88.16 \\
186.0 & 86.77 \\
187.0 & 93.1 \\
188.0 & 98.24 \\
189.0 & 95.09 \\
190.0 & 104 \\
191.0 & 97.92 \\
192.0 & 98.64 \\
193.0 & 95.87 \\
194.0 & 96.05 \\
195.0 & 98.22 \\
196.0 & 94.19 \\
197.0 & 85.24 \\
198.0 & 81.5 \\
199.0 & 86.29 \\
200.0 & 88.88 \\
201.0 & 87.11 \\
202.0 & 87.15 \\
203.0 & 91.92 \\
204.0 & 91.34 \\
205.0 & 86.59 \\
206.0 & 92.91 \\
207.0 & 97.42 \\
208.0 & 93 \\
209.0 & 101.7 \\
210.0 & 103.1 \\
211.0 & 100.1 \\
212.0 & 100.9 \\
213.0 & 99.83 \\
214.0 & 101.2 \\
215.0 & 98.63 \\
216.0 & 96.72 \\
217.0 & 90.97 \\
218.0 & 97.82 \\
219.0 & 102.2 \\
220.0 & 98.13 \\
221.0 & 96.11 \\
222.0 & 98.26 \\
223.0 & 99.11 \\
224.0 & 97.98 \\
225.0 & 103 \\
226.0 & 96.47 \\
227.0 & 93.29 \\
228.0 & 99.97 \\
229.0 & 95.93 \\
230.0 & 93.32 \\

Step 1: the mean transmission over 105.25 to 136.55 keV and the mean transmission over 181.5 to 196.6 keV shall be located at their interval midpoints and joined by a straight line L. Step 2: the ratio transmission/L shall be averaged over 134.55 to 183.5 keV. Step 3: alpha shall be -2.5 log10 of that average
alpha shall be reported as -0.20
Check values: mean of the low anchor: 96.7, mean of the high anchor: 93.4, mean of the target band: 114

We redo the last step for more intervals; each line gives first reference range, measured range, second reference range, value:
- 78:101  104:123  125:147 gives 0.21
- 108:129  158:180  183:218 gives -0.11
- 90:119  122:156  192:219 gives -0.23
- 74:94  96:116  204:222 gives 0.20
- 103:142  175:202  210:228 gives 0.12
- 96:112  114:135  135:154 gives 0.12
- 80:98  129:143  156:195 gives -0.04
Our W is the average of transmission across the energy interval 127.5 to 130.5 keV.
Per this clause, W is 104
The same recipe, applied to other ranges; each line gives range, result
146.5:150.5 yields 140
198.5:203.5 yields 88.3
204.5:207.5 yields 92.3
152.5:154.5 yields 144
